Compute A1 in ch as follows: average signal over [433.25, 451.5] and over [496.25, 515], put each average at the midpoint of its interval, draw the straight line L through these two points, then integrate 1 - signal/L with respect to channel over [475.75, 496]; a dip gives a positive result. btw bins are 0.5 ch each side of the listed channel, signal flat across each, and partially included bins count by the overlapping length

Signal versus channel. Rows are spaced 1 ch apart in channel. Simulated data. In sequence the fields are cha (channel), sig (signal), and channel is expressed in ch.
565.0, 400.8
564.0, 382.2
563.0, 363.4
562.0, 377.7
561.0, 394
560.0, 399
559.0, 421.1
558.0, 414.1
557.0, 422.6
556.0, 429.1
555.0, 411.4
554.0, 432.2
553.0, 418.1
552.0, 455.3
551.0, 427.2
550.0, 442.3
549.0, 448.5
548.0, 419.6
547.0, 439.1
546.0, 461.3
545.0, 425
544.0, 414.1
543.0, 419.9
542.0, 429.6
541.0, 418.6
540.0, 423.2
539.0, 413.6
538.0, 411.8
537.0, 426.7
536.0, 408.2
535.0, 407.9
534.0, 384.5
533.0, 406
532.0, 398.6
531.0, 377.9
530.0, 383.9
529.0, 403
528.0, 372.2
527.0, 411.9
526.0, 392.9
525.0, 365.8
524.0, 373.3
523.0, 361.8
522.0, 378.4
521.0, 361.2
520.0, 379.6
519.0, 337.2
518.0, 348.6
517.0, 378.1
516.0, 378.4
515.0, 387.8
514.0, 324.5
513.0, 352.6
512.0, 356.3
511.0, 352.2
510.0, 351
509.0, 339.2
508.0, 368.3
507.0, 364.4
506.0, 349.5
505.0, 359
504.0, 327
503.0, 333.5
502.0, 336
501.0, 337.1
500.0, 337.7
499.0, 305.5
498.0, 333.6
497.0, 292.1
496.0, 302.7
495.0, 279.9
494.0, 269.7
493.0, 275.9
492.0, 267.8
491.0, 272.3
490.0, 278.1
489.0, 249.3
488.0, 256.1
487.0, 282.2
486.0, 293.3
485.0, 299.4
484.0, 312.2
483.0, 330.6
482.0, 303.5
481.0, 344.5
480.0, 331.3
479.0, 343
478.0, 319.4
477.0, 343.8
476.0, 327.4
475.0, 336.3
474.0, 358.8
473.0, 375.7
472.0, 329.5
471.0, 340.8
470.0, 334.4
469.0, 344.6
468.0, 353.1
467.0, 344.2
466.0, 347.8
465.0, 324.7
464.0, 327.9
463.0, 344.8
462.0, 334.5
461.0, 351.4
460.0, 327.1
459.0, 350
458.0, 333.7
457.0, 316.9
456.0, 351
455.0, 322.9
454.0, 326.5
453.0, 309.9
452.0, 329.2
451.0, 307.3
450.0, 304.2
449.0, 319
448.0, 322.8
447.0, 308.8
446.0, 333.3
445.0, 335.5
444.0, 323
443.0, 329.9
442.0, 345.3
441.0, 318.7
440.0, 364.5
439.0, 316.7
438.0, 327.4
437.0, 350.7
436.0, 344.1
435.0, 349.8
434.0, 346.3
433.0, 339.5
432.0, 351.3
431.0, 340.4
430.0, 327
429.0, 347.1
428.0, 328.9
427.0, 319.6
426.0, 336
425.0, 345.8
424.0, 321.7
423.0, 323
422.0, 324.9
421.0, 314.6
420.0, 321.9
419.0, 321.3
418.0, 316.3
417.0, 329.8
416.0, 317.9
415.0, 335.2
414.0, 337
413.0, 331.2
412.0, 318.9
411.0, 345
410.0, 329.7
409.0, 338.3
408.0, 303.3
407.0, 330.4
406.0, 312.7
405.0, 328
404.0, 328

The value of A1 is 2.3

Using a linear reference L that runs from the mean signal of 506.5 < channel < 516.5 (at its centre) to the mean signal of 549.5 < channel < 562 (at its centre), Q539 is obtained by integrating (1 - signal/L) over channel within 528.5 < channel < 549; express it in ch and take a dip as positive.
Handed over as -0.9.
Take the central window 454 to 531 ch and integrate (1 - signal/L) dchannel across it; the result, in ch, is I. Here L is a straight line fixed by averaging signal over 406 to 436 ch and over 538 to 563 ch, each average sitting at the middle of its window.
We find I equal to 9.0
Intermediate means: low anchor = 331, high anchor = 422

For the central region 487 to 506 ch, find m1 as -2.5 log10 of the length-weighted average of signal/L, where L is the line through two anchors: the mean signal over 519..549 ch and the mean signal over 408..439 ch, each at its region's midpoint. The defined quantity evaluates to 0.25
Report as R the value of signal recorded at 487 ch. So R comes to 282.2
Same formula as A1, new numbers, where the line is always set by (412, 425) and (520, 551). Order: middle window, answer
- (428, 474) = 1.62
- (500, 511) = 1.11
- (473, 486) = 1.33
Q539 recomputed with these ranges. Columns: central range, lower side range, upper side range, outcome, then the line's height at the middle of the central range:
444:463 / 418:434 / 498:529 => 0.7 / 339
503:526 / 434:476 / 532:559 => 2.0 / 393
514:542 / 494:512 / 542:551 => 0.2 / 390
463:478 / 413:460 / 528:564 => 0.6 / 356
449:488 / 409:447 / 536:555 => 3.8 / 365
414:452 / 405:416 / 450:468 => 0.0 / 330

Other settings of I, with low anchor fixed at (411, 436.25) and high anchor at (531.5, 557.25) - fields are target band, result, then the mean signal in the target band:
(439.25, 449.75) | 0.6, 329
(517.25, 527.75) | 0.9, 371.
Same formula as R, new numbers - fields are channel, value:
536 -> 408.2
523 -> 361.8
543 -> 419.9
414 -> 337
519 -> 337.2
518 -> 348.6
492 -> 267.8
